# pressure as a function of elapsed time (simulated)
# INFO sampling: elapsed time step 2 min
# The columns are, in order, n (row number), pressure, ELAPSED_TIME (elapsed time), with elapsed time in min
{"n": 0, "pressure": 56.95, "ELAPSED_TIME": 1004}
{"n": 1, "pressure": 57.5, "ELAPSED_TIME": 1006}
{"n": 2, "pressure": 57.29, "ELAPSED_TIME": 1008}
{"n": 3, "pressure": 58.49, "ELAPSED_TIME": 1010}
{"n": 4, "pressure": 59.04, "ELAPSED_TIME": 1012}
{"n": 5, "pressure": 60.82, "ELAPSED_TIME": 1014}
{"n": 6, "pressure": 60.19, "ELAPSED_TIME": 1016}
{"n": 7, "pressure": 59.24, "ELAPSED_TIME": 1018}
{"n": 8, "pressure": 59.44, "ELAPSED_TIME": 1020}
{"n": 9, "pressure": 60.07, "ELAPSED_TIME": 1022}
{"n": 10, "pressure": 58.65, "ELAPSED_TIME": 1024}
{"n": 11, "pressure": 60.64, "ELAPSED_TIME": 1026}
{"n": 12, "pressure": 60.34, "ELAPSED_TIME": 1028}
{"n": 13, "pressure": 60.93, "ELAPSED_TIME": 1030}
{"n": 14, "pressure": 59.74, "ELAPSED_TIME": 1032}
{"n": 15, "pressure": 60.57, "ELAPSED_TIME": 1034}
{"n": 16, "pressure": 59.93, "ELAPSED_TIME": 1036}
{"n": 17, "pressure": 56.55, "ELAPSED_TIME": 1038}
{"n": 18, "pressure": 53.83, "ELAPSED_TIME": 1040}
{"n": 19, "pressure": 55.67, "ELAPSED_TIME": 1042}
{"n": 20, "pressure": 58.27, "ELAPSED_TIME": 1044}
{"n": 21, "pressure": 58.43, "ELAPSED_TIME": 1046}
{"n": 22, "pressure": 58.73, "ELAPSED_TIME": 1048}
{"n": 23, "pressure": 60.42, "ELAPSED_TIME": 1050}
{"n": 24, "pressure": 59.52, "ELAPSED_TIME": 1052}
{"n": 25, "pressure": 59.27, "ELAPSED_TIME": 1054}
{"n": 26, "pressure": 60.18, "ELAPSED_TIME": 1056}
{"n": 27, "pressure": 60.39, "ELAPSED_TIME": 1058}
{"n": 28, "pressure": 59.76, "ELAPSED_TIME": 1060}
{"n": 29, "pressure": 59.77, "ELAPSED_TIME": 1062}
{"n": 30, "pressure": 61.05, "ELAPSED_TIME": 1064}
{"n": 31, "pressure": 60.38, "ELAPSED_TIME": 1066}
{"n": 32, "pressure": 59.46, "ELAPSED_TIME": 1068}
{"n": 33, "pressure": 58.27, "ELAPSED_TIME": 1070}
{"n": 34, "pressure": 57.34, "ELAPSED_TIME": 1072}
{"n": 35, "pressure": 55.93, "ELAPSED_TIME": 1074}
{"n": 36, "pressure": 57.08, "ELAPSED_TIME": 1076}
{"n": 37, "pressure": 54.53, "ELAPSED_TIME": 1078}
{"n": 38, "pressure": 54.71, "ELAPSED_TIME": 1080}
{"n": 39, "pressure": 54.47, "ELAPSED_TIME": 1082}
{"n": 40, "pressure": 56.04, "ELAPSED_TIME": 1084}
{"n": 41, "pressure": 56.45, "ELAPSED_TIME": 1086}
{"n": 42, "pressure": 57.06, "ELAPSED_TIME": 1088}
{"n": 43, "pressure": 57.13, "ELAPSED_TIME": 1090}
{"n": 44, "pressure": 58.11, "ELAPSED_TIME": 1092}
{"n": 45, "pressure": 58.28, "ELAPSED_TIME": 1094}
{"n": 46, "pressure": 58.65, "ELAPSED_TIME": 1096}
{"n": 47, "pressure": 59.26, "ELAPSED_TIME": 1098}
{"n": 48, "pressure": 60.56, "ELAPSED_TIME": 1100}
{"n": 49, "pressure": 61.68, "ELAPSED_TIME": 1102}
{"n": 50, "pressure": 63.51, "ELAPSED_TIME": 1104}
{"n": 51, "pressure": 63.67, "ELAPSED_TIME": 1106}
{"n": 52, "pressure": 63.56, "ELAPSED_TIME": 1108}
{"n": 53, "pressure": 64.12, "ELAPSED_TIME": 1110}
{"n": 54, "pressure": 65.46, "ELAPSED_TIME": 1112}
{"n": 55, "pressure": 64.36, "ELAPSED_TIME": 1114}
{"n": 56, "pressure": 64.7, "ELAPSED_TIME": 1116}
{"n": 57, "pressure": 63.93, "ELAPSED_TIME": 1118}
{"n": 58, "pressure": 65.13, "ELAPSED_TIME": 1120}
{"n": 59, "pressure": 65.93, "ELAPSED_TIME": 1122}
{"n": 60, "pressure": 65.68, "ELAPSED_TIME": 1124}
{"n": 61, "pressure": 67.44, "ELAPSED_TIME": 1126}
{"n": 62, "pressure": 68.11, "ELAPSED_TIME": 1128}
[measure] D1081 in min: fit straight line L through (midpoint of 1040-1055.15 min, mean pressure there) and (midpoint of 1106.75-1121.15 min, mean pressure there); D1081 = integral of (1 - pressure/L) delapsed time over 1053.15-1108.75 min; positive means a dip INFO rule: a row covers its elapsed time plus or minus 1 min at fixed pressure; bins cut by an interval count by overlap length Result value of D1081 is 2.4 min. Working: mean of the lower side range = 58.3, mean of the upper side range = 64.5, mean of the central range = 58.8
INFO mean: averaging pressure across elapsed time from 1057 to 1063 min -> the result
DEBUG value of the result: 60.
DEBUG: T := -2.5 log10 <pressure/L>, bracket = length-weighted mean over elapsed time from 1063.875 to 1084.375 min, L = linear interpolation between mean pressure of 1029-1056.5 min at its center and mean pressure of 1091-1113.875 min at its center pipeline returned 0.06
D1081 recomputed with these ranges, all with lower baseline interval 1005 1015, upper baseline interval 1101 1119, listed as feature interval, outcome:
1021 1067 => 0.9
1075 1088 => 1.4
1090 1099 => 0.7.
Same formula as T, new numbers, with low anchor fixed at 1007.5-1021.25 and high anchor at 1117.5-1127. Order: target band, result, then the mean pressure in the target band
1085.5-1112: 0.07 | 60.4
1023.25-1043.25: 0.03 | 58.7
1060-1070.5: 0.04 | 59.9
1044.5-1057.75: 0.04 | 59.4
